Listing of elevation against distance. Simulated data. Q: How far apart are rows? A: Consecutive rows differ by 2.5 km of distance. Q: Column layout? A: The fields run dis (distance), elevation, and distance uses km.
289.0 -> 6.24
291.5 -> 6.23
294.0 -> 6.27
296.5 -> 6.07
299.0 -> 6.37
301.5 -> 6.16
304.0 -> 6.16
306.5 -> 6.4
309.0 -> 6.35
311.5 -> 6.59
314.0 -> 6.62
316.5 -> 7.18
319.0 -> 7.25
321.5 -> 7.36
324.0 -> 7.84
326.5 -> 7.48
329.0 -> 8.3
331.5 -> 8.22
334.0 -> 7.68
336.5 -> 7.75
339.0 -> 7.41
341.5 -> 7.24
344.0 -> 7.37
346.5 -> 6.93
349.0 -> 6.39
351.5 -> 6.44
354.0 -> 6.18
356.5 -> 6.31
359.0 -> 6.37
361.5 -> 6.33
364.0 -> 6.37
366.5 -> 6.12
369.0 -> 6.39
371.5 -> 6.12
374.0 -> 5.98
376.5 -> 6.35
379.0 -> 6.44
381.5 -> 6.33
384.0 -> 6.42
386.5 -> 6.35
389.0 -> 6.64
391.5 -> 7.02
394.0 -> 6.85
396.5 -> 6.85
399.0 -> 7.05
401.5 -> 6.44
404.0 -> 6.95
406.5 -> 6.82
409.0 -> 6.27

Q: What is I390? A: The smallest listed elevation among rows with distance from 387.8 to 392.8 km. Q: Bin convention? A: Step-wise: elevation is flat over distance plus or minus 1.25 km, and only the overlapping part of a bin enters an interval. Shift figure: 6.64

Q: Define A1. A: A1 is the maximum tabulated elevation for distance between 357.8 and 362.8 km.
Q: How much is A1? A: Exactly 6.37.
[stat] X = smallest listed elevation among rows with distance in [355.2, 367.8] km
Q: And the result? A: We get 6.12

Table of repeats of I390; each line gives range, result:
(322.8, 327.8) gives 7.48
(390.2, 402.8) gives 6.44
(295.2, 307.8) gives 6.07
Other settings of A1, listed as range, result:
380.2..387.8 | 6.42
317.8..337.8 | 8.3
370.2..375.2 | 6.12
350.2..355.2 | 6.44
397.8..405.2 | 7.05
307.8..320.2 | 7.25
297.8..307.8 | 6.4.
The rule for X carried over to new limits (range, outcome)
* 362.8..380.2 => 5.98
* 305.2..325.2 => 6.35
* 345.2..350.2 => 6.39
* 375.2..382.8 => 6.33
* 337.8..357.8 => 6.18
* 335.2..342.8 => 7.24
